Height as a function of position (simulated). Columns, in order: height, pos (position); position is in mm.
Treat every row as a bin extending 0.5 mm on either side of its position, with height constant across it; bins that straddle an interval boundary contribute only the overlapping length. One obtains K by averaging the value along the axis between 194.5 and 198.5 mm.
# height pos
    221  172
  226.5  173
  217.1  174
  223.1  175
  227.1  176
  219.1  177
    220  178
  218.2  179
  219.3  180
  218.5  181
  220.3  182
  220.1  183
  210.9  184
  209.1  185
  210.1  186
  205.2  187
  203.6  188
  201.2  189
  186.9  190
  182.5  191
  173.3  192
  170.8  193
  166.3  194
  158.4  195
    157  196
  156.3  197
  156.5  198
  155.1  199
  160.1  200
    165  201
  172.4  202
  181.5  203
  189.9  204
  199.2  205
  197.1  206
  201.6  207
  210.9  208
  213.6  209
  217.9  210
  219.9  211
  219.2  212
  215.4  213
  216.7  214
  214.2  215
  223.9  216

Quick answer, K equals 157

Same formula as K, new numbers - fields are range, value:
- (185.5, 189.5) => 205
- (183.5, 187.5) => 209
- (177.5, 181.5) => 219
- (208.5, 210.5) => 216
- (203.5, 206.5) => 195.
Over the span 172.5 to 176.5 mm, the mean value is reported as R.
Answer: 223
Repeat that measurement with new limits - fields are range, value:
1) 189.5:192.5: 181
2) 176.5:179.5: 219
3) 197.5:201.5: 159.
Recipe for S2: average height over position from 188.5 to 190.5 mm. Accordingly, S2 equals 194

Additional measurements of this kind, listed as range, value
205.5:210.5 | 208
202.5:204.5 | 186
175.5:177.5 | 223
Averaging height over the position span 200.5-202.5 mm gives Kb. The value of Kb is 169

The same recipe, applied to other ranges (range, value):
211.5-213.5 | 217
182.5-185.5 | 213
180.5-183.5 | 220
